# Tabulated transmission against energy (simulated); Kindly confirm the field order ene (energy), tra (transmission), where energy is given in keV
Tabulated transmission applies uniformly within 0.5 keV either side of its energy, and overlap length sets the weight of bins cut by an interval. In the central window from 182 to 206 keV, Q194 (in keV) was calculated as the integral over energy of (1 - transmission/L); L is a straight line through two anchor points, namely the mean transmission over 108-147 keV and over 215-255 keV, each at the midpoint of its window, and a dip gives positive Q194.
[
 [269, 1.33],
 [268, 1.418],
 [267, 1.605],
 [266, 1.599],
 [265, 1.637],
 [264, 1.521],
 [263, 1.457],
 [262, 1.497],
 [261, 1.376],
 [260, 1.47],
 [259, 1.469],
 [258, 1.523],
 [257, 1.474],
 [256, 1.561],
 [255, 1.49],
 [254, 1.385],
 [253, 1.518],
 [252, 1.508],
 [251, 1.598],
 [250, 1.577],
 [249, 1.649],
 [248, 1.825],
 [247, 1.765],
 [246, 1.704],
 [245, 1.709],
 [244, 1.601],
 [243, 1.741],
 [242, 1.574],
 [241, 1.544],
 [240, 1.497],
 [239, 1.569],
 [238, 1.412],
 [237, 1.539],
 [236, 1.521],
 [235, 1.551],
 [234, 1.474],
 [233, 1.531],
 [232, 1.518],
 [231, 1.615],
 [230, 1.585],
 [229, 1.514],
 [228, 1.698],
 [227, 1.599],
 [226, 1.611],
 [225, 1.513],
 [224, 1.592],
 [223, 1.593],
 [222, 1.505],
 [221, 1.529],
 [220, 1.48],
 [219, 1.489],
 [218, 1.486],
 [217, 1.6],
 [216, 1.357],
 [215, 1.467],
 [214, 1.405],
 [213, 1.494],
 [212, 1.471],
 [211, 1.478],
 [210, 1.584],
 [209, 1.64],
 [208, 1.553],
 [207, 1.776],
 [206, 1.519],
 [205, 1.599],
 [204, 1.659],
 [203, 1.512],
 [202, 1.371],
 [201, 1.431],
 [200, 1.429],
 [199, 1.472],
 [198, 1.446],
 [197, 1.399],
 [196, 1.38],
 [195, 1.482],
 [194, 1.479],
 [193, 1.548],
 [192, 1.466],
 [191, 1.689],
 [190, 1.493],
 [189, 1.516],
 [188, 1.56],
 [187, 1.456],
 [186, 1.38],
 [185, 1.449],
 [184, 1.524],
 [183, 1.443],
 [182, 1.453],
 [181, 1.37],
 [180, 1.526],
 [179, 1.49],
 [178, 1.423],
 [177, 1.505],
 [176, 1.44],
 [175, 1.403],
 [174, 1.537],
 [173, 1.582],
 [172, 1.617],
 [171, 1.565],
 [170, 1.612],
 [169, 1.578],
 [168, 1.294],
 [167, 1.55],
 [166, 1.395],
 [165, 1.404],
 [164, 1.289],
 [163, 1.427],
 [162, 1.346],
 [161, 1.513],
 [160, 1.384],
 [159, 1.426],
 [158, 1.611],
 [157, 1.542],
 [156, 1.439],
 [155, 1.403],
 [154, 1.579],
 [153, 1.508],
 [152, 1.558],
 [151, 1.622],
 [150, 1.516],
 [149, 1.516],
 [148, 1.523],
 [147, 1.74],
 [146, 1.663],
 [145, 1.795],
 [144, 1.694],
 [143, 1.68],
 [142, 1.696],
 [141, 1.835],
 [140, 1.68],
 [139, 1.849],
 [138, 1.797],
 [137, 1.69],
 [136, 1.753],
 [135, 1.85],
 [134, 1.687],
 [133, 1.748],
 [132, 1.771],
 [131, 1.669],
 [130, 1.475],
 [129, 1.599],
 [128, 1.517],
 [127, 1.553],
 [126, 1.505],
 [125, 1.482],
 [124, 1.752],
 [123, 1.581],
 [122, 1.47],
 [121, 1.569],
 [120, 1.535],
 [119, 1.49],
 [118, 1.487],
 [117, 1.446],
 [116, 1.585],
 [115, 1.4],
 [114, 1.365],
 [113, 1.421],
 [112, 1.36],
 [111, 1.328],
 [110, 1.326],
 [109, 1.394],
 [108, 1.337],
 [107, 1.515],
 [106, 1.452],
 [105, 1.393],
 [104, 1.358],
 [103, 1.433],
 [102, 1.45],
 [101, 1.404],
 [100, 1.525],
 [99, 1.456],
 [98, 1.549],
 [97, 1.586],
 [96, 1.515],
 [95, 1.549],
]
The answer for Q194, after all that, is 1.3 keV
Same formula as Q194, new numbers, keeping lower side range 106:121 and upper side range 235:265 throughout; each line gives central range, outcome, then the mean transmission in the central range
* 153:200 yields 0.44 keV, 1.48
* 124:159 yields -4.18 keV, 1.63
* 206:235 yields -0.23 keV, 1.54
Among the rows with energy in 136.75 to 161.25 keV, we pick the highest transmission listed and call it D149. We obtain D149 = 1.849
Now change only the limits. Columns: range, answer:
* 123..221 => 1.85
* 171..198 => 1.689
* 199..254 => 1.825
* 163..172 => 1.617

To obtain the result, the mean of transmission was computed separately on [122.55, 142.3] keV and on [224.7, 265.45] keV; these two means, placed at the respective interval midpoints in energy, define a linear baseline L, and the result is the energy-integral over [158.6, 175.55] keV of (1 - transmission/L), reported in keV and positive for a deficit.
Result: 1.8 keV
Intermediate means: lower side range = 1.67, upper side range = 1.56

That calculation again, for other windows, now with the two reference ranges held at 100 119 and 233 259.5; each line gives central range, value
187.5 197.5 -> 0.1 keV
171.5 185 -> 0.1 keV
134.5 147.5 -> -2.6 keV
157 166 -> 0.3 keV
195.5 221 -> 0.4 keV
